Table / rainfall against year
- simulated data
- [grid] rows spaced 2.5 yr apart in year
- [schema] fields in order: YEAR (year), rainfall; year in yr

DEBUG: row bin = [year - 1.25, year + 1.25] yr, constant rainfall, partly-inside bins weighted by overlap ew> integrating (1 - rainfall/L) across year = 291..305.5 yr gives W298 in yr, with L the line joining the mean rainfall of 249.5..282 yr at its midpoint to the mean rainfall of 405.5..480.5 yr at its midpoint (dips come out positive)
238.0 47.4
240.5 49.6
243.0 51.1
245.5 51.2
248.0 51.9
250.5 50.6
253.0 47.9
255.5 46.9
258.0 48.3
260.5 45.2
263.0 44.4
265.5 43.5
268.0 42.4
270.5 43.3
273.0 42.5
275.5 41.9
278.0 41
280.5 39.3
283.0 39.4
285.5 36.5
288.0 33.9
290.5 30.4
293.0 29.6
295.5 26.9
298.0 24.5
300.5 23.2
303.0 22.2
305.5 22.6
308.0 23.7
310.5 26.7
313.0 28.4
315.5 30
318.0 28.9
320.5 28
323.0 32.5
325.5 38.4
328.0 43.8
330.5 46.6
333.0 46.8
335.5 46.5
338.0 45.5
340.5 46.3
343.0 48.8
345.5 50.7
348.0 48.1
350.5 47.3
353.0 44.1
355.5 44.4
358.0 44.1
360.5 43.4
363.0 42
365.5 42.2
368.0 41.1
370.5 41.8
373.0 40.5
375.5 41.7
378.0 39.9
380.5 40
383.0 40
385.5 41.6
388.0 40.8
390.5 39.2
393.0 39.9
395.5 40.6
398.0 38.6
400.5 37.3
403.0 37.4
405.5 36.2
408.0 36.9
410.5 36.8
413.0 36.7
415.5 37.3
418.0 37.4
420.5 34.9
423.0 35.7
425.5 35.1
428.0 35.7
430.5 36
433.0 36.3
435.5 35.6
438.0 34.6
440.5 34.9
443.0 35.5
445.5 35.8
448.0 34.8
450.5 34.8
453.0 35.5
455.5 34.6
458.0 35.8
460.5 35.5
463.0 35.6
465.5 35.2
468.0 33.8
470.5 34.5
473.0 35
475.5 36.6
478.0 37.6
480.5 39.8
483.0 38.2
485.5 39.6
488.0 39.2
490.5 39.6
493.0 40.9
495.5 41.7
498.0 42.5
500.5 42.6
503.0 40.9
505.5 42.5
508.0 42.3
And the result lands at 5.92 yr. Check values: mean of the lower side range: 44.3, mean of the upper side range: 35.8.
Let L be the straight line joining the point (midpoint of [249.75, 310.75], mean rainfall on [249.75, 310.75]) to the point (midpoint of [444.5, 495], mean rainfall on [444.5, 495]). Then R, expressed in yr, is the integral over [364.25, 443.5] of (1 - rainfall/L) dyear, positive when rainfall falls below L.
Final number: -3.0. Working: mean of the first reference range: 36.7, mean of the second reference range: 36.7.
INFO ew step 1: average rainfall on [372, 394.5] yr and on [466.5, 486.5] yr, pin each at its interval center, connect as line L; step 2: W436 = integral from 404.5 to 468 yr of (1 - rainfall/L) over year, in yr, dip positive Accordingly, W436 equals 4.4 yr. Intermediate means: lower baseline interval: 40.4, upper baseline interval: 36.8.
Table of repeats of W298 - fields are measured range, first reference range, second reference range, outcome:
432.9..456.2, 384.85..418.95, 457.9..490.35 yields 1.4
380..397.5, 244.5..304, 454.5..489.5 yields -1.1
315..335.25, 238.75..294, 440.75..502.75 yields 1.9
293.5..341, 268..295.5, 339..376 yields 9.4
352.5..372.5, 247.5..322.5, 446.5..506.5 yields -3.3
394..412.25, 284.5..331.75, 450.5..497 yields -1.9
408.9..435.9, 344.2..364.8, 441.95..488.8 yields 2.4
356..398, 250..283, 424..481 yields -2.3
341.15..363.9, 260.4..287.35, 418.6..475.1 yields -4.3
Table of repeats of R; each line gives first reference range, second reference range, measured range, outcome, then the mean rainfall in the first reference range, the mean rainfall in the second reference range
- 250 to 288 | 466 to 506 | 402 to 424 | 2.0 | 43.1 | 38.9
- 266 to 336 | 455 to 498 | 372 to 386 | -1.9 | 34.2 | 37.4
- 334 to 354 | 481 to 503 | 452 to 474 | 3.6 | 47.2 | 40.5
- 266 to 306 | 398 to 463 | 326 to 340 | -4.3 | 34.1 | 35.9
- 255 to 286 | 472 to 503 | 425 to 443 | 2.2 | 42.7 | 39.5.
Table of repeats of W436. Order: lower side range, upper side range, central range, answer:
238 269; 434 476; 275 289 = 2.3 yr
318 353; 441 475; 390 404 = 0.1 yr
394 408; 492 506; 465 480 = 1.9 yr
